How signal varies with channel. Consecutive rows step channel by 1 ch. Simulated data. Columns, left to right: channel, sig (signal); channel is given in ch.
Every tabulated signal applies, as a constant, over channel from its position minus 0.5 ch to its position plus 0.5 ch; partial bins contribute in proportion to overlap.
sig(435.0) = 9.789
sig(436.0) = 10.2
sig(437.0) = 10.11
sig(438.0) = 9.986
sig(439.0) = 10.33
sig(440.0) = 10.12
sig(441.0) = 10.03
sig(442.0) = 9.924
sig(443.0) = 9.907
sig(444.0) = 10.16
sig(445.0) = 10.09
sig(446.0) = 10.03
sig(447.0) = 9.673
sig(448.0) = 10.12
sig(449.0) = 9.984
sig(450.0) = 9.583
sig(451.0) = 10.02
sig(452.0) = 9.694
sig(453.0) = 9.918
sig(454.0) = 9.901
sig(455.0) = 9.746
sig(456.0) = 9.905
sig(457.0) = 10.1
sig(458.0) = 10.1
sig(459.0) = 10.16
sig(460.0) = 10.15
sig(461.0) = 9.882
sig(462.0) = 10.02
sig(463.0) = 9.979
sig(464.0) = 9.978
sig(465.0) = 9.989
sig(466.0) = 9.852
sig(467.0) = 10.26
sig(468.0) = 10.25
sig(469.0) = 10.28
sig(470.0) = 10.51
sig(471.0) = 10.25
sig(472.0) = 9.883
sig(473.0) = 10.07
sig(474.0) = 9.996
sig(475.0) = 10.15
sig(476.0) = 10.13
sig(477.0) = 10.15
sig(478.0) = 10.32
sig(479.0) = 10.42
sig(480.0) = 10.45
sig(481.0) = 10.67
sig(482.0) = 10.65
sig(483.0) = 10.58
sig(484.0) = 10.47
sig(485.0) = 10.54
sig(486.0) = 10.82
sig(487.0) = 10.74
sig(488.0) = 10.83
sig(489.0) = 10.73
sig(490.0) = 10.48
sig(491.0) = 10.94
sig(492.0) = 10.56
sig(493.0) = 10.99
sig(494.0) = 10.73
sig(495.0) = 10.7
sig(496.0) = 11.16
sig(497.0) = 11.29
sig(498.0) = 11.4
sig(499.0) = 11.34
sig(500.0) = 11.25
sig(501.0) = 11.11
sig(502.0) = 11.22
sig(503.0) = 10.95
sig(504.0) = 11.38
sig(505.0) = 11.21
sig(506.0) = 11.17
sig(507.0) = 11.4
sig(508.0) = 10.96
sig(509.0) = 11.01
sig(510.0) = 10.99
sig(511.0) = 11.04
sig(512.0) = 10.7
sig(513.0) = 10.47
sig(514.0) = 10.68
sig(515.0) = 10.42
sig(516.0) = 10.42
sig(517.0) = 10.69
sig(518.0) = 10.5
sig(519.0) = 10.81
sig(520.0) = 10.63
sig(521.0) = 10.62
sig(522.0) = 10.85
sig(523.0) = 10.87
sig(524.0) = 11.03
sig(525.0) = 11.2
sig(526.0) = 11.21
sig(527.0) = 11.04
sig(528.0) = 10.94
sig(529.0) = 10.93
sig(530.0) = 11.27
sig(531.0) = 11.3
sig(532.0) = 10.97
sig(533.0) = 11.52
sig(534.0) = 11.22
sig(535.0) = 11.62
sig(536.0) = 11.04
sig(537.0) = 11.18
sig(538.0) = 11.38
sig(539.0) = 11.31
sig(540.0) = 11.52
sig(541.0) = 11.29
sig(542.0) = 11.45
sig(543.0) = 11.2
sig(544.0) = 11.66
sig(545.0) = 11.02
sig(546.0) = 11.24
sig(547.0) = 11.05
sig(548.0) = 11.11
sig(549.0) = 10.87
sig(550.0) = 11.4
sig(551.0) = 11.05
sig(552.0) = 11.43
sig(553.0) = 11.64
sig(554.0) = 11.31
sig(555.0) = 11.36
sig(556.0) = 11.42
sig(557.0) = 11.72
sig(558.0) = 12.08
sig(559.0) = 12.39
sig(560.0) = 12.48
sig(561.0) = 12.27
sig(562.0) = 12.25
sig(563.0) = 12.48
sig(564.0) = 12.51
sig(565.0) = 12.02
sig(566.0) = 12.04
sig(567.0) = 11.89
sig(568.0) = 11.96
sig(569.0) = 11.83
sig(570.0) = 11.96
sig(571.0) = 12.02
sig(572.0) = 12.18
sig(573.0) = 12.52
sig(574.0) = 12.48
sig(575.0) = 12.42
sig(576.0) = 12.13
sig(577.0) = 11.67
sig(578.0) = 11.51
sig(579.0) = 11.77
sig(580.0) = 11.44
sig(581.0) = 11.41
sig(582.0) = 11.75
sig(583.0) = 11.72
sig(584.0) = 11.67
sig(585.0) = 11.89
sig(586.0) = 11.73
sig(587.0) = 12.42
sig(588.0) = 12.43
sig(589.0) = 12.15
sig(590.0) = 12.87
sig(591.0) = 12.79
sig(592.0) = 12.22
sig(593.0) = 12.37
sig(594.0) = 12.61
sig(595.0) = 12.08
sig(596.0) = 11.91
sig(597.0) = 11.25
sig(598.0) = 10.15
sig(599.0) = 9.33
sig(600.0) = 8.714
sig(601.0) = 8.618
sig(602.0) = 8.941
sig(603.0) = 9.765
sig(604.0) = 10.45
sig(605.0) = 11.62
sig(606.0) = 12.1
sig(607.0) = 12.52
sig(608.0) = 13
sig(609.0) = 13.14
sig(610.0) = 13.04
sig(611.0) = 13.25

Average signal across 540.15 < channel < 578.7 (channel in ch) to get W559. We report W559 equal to 11.8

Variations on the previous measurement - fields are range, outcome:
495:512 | 11.2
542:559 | 11.4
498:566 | 11.3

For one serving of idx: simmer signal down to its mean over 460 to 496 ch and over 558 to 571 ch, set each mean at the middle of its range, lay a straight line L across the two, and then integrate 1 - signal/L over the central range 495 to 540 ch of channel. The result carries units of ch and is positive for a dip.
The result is 0.6 ch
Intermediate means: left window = 10.4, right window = 12.2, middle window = 11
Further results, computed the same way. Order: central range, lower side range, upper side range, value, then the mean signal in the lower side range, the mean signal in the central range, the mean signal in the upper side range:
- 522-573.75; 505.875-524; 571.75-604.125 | -2.0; 10.8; 11.5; 11.5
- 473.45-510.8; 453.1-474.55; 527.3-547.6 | -1.0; 10.1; 10.8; 11.3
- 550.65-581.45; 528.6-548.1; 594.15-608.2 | -2.5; 11.3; 11.9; 10.7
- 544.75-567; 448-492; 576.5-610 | -1.1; 10.2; 11.7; 11.5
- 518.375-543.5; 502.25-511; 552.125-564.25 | 0.9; 11.1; 11.1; 12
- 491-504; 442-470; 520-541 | -0.5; 10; 11.1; 11.1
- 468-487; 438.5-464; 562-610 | -0.1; 9.98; 10.4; 11.7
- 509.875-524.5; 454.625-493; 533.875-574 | 0.4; 10.3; 10.7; 11.7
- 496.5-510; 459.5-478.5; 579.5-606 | -1.0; 10.1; 11.2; 11.3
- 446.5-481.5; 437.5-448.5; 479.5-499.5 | 1.0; 10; 10.1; 10.8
